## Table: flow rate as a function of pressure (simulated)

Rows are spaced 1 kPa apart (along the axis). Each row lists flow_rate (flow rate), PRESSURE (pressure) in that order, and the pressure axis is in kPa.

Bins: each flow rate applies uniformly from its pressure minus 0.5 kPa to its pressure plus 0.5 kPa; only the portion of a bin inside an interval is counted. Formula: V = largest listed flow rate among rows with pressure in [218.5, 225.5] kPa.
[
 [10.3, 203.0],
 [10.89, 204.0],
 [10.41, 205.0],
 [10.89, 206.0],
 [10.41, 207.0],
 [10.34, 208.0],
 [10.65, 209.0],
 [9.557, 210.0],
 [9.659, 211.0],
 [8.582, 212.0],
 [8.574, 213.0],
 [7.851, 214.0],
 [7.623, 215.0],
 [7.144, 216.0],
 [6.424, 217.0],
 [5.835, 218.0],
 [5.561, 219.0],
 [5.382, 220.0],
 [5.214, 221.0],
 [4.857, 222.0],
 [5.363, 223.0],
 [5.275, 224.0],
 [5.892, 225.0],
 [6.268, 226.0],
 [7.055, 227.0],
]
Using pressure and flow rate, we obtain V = 5.892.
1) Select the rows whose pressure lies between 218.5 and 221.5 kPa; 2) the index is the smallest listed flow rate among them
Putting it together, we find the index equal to 5.214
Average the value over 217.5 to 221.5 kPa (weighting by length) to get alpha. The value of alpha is 5.5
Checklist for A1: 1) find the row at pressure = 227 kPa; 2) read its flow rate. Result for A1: 7.055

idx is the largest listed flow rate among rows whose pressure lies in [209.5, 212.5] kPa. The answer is 9.659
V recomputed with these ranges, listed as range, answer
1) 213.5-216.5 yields 7.851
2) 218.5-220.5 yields 5.561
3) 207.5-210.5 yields 10.65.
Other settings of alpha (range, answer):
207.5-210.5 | 10.2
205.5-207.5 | 10.7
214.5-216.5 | 7.38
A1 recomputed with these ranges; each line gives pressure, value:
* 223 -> 5.363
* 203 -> 10.3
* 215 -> 7.623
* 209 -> 10.65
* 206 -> 10.89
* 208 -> 10.34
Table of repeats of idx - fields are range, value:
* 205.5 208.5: 10.89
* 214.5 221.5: 7.623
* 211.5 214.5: 8.582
